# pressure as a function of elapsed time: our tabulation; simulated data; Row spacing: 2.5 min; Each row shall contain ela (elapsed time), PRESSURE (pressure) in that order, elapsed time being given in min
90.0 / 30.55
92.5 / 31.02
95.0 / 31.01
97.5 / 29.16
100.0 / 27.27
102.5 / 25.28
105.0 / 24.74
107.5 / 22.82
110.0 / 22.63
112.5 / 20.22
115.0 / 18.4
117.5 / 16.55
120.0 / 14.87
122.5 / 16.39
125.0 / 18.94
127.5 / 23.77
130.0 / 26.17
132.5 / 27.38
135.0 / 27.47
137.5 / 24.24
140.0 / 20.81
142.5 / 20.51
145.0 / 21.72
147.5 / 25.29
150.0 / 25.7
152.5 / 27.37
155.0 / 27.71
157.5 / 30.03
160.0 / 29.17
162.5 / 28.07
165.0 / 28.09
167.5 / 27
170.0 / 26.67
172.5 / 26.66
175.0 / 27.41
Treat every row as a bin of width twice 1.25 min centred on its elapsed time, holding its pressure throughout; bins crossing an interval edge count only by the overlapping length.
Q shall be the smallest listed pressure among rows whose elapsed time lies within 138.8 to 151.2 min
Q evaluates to 20.51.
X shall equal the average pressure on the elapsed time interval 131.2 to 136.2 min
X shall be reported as 27.4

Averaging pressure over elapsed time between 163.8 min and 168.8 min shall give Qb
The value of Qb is 27.5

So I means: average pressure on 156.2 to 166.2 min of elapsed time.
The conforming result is 28.8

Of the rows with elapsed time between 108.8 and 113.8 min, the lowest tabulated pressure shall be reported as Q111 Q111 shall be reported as 20.22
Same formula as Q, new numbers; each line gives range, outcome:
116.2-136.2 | 14.87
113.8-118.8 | 16.55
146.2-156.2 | 25.29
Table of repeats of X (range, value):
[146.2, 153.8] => 26.1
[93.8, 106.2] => 27.5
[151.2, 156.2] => 27.5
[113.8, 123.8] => 16.6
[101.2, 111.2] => 23.9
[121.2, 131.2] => 21.3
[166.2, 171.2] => 26.8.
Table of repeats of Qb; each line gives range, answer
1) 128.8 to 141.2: 25.2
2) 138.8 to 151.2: 22.8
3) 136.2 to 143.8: 21.9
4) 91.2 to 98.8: 30.4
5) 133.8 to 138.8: 25.8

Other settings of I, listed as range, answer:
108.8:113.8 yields 21.4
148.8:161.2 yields 28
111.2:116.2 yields 19.4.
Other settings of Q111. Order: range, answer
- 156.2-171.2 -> 26.67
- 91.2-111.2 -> 22.63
